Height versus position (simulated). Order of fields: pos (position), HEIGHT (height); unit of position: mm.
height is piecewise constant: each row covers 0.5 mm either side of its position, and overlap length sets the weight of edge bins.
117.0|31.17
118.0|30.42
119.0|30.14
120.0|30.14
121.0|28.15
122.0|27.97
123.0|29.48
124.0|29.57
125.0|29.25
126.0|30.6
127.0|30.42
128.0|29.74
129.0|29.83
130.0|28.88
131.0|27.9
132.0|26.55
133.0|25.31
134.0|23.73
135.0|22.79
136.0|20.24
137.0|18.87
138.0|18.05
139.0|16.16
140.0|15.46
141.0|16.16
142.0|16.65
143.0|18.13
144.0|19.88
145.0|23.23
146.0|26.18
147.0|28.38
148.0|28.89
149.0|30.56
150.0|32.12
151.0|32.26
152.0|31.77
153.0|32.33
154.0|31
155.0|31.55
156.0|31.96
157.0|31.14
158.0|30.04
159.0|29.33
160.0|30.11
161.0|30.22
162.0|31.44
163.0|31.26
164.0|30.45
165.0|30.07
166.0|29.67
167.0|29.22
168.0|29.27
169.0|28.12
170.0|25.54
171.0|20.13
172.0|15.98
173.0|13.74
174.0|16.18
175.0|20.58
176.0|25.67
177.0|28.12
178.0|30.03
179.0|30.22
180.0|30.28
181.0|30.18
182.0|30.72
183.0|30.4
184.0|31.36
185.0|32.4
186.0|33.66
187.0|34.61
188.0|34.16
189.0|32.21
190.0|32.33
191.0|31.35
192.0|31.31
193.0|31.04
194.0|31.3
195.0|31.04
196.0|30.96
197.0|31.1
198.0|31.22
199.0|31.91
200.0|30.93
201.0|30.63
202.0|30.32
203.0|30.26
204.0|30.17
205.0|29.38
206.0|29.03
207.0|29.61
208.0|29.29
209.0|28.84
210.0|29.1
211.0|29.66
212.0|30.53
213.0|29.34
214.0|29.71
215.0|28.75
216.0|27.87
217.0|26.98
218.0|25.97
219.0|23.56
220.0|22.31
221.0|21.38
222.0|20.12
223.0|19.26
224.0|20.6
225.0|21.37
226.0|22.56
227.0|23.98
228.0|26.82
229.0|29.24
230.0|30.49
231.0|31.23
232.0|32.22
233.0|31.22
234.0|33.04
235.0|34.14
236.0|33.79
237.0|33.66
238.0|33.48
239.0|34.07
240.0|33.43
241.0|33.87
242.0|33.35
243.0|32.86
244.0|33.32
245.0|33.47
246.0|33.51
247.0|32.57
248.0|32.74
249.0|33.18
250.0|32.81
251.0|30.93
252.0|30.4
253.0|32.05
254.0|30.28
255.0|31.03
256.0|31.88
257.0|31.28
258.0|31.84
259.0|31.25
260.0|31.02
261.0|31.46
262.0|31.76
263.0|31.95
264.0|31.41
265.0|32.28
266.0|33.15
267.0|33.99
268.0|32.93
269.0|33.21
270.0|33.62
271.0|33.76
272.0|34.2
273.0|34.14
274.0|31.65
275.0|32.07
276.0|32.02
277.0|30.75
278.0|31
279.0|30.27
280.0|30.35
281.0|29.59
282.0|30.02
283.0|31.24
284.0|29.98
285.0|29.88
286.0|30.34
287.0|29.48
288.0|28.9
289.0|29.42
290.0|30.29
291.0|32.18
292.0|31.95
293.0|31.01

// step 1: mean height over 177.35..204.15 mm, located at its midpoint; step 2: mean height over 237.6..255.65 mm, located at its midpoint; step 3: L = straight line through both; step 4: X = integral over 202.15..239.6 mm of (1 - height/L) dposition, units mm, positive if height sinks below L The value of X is 4.5 mm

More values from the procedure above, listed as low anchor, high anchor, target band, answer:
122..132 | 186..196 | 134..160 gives 4.2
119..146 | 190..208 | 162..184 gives 1.2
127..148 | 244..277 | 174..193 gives -2.7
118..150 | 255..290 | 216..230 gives 2.6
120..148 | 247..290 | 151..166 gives -3.0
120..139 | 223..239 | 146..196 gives -3.4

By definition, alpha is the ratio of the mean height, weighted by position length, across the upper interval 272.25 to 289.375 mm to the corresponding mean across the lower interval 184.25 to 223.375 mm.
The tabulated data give 1.0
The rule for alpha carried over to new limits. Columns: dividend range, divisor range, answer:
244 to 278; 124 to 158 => 1.24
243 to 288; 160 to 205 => 1.09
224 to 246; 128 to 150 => 1.32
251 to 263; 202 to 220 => 1.10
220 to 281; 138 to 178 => 1.18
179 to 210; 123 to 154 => 1.22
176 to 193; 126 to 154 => 1.25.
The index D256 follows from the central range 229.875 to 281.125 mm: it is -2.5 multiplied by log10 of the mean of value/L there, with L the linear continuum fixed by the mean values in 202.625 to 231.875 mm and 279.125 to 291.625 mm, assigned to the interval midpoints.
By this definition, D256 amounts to -0.13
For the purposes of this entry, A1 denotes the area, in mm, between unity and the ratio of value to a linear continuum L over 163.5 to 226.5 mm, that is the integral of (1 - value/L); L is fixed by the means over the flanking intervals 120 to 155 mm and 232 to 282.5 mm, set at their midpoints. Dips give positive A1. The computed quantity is 2.1 mm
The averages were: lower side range 25.9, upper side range 32.3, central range 28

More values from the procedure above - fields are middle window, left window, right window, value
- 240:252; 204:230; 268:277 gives -1.2 mm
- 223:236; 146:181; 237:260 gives 1.5 mm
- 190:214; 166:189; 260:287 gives -1.6 mm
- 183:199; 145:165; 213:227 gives -3.0 mm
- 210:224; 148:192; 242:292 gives 2.1 mm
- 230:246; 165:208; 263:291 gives -1.4 mm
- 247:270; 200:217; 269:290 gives -1.0 mm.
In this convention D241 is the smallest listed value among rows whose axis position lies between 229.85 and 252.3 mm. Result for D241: 30.4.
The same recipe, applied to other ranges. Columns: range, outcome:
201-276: 19.26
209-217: 26.98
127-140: 15.46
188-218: 25.97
